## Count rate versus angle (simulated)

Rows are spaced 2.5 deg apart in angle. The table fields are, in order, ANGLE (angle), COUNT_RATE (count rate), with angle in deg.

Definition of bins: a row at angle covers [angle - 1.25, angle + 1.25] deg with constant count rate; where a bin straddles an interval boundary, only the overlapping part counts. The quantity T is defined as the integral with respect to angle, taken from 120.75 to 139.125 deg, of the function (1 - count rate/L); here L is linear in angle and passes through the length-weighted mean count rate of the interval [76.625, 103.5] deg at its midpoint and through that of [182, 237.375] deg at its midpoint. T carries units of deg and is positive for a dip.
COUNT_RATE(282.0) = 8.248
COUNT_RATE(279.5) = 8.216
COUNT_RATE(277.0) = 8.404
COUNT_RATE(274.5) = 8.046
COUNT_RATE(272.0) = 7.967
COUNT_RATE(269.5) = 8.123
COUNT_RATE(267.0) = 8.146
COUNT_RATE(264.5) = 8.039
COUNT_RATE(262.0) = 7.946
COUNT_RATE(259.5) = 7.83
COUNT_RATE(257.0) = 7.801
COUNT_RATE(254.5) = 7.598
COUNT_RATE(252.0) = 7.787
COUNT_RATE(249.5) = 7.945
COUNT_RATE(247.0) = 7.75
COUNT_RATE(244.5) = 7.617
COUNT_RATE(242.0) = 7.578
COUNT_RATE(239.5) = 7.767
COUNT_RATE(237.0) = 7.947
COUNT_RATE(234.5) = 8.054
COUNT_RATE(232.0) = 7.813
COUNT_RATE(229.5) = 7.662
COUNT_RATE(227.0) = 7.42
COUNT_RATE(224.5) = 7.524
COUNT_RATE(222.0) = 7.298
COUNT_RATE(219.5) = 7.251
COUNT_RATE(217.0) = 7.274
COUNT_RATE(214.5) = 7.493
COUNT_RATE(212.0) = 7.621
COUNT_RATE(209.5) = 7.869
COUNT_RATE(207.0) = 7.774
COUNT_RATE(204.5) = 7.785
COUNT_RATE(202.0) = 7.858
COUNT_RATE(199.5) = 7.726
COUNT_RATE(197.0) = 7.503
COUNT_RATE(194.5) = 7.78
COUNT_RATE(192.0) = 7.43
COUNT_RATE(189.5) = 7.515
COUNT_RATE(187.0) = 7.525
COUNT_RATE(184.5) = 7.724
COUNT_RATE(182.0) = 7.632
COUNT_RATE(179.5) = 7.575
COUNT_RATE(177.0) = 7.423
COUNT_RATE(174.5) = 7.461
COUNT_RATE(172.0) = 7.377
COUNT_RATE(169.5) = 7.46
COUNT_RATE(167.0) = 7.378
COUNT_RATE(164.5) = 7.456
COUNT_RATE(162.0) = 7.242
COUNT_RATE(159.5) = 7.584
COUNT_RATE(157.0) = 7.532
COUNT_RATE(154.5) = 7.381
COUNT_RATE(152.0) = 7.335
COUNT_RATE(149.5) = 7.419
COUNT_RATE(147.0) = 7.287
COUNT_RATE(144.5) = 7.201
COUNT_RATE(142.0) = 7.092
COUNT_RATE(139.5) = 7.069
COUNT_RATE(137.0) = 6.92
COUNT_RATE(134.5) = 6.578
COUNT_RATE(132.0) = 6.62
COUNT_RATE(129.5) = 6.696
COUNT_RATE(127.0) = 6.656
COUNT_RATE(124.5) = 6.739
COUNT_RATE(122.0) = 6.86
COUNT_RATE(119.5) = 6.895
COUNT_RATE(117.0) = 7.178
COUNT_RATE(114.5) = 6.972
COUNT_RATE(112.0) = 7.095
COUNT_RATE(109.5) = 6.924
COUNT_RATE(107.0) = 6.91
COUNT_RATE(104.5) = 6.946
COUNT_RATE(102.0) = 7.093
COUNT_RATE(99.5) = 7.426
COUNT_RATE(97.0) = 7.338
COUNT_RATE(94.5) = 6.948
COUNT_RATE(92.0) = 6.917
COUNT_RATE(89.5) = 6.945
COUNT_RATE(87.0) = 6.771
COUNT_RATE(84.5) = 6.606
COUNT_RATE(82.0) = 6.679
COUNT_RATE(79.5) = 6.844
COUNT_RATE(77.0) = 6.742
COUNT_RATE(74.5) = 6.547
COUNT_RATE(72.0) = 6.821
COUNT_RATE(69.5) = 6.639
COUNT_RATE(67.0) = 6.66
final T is 1.1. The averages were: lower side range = 6.94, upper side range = 7.62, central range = 6.74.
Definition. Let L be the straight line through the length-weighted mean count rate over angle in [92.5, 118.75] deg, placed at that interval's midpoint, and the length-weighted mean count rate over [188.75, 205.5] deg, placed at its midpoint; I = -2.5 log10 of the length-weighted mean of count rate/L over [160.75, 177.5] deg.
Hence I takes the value 0.01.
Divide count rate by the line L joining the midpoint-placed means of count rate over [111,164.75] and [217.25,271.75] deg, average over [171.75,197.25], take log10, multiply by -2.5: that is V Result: -0.03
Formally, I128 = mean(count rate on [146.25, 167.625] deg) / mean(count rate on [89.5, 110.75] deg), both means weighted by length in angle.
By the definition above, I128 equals 1.0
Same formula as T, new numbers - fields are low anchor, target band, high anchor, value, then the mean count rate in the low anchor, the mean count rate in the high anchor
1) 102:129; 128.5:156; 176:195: 0.41 deg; 6.92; 7.57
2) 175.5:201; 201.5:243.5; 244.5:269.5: 0.46 deg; 7.58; 7.87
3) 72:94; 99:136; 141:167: 0.81 deg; 6.77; 7.36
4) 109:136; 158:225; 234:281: -1.35 deg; 6.84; 7.92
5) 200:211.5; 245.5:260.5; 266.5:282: 0.50 deg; 7.8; 8.16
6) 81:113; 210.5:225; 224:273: 0.45 deg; 6.97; 7.82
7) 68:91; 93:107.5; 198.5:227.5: -0.53 deg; 6.73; 7.58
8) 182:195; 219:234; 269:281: 0.58 deg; 7.59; 8.15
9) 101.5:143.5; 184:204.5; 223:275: -0.60 deg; 6.89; 7.82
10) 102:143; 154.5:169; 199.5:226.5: -0.50 deg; 6.89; 7.58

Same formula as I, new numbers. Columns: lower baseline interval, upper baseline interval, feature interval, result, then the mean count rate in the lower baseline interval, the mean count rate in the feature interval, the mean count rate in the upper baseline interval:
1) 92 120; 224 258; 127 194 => 0.006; 7.06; 7.3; 7.74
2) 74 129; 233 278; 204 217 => -0.007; 6.91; 7.66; 7.9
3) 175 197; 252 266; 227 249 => 0.001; 7.57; 7.76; 7.84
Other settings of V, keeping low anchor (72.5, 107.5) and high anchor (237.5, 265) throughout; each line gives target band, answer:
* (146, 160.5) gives -0.03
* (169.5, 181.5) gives -0.01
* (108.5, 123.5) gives 0.01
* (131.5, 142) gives 0.05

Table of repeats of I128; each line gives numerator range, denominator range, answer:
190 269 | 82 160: 1.10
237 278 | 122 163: 1.12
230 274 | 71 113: 1.14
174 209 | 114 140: 1.12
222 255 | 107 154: 1.11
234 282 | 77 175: 1.12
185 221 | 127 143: 1.12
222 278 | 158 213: 1.03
